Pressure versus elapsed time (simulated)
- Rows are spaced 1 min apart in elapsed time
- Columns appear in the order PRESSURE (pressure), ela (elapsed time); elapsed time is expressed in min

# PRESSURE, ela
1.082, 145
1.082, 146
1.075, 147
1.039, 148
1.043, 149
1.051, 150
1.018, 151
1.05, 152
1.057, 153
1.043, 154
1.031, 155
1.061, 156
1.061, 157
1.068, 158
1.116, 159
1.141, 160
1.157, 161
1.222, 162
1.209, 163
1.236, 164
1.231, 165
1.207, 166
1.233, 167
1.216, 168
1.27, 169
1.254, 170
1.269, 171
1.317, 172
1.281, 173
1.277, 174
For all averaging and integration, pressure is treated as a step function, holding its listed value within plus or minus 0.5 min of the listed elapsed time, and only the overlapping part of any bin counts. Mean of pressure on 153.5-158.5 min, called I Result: 1.05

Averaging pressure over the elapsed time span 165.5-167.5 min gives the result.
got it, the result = 1.22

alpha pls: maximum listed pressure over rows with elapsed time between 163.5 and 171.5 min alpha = 1.27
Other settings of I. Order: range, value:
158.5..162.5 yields 1.16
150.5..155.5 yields 1.04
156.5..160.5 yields 1.1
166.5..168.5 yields 1.22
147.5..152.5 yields 1.04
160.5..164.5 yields 1.21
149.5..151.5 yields 1.03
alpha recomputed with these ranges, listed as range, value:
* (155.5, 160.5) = 1.141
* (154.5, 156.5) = 1.061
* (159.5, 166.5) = 1.236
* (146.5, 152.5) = 1.075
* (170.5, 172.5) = 1.317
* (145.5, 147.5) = 1.082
